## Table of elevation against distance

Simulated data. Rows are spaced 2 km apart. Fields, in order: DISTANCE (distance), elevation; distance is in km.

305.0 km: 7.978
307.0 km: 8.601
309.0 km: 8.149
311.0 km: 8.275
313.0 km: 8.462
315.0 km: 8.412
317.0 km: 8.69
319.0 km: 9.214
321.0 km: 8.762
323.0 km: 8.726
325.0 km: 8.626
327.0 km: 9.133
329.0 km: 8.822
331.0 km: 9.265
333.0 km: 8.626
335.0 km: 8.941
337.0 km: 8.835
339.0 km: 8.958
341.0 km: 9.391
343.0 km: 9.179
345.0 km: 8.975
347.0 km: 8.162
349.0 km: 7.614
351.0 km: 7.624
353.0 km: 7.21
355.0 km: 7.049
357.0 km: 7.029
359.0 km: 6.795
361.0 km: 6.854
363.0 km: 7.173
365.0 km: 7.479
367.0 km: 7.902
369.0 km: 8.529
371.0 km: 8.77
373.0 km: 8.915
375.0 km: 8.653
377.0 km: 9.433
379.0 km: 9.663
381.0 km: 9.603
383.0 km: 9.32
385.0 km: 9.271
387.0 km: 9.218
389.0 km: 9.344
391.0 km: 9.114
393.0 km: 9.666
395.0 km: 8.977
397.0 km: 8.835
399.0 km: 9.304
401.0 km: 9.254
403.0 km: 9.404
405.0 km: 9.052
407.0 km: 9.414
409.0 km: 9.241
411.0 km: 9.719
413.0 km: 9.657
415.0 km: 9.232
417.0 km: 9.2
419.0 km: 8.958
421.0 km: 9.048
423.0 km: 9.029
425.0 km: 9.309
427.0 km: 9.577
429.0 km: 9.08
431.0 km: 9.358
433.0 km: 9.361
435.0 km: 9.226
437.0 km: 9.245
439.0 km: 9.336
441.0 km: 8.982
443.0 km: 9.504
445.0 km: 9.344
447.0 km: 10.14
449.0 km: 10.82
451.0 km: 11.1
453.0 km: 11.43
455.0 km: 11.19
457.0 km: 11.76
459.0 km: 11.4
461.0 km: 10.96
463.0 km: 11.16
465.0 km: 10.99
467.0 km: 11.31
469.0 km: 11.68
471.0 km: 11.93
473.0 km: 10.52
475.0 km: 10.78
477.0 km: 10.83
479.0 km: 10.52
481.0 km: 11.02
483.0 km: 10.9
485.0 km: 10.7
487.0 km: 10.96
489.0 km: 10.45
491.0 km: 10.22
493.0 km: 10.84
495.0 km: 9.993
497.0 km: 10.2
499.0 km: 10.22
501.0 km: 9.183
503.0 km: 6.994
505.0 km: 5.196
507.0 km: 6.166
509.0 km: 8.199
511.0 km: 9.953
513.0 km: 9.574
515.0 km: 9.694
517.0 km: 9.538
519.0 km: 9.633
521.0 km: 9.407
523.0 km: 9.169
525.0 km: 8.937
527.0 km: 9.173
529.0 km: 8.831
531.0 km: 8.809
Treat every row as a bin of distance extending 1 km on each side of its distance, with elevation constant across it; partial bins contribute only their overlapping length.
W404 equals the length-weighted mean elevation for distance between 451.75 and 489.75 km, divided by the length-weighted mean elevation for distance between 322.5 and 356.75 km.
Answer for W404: 1.3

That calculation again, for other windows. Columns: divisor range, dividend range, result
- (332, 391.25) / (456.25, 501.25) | 1.28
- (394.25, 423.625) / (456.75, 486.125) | 1.20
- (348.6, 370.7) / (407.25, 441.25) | 1.25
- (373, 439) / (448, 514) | 1.11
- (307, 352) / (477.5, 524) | 1.10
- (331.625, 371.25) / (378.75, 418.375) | 1.16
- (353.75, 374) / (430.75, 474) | 1.37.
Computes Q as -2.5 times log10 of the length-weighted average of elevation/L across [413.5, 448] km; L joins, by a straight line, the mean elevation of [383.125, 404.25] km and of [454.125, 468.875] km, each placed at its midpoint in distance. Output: 0.12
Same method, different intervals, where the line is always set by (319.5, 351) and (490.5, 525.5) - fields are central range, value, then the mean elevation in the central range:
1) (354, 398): 0.04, 8.53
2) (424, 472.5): -0.16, 10.3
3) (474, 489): -0.20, 10.8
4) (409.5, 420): -0.05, 9.35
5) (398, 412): -0.05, 9.34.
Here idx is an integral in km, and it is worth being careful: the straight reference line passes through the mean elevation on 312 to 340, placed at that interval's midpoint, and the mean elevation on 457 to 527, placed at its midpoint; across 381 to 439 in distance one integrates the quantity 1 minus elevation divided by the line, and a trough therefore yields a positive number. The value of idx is 0.9 km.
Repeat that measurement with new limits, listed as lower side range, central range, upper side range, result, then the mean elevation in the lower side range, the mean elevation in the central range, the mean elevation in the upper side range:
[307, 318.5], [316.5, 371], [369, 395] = 3.0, 8.45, 8.29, 9.21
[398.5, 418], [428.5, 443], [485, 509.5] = 0.1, 9.35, 9.25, 9.14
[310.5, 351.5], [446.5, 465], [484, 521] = -4.0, 8.72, 11.1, 9.32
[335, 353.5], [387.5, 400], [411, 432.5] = -0.3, 8.5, 9.21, 9.27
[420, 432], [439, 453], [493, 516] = -1.4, 9.23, 10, 8.76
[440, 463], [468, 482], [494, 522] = -1.6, 10.6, 11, 8.85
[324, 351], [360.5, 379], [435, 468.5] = 1.9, 8.77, 8.31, 10.5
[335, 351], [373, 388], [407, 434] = -0.5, 8.67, 9.28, 9.29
